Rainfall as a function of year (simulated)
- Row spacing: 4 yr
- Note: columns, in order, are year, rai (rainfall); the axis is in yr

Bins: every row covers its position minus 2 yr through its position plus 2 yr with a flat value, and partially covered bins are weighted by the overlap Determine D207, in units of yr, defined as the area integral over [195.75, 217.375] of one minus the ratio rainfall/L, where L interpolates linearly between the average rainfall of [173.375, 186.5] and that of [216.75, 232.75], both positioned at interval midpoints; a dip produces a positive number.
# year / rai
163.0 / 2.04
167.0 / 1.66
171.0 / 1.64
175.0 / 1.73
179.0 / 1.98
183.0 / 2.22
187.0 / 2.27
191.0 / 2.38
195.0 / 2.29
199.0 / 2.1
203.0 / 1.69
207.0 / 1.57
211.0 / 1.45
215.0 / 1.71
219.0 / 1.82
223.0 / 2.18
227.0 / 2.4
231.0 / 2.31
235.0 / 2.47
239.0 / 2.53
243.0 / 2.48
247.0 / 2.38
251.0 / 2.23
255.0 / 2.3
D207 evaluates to 3.75 yr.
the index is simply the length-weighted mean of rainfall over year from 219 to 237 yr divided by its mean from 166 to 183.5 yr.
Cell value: 1.25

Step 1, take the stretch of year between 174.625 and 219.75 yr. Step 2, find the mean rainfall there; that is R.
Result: 1.94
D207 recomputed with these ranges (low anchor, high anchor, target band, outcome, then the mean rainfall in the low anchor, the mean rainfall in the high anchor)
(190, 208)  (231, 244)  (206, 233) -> 3.9 yr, 2.01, 2.47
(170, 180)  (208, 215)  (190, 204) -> -4.2 yr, 1.78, 1.54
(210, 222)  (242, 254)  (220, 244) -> -3.9 yr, 1.72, 2.35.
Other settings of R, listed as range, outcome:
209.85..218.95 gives 1.64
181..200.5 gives 2.26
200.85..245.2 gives 2.06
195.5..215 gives 1.75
